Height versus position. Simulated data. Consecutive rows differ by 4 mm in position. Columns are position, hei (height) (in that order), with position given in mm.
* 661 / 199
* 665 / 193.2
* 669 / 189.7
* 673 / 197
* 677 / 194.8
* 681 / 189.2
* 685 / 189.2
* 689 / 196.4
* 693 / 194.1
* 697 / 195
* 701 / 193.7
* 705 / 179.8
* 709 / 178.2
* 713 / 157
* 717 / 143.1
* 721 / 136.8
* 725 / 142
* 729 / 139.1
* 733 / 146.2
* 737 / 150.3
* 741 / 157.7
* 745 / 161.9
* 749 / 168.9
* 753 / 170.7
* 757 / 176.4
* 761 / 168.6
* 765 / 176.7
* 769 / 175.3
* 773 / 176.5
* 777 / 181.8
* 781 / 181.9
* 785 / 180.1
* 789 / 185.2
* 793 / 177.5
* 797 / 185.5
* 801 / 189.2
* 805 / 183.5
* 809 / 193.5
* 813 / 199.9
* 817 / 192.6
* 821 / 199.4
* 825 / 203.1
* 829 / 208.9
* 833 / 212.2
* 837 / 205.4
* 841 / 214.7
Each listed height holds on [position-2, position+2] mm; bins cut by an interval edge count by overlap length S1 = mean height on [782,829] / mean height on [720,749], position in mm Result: 1.27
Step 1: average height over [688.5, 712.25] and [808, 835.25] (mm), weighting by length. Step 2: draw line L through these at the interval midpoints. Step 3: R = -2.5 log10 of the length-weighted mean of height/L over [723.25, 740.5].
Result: 0.30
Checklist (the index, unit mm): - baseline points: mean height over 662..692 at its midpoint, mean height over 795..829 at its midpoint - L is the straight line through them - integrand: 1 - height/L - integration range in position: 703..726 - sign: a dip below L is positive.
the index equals 4.4 mm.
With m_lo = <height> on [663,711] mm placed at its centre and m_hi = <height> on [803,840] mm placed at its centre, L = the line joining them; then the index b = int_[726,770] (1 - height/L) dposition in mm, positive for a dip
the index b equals 7.4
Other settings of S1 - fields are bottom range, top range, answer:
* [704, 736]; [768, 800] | 1.19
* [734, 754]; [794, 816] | 1.18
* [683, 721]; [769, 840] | 1.07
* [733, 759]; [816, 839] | 1.25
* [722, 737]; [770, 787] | 1.26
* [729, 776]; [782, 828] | 1.15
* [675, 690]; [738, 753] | 0.85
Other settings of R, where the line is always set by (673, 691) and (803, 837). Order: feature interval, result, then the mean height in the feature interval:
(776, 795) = 0.095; 181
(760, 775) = 0.131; 175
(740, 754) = 0.188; 165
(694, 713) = 0.057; 184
